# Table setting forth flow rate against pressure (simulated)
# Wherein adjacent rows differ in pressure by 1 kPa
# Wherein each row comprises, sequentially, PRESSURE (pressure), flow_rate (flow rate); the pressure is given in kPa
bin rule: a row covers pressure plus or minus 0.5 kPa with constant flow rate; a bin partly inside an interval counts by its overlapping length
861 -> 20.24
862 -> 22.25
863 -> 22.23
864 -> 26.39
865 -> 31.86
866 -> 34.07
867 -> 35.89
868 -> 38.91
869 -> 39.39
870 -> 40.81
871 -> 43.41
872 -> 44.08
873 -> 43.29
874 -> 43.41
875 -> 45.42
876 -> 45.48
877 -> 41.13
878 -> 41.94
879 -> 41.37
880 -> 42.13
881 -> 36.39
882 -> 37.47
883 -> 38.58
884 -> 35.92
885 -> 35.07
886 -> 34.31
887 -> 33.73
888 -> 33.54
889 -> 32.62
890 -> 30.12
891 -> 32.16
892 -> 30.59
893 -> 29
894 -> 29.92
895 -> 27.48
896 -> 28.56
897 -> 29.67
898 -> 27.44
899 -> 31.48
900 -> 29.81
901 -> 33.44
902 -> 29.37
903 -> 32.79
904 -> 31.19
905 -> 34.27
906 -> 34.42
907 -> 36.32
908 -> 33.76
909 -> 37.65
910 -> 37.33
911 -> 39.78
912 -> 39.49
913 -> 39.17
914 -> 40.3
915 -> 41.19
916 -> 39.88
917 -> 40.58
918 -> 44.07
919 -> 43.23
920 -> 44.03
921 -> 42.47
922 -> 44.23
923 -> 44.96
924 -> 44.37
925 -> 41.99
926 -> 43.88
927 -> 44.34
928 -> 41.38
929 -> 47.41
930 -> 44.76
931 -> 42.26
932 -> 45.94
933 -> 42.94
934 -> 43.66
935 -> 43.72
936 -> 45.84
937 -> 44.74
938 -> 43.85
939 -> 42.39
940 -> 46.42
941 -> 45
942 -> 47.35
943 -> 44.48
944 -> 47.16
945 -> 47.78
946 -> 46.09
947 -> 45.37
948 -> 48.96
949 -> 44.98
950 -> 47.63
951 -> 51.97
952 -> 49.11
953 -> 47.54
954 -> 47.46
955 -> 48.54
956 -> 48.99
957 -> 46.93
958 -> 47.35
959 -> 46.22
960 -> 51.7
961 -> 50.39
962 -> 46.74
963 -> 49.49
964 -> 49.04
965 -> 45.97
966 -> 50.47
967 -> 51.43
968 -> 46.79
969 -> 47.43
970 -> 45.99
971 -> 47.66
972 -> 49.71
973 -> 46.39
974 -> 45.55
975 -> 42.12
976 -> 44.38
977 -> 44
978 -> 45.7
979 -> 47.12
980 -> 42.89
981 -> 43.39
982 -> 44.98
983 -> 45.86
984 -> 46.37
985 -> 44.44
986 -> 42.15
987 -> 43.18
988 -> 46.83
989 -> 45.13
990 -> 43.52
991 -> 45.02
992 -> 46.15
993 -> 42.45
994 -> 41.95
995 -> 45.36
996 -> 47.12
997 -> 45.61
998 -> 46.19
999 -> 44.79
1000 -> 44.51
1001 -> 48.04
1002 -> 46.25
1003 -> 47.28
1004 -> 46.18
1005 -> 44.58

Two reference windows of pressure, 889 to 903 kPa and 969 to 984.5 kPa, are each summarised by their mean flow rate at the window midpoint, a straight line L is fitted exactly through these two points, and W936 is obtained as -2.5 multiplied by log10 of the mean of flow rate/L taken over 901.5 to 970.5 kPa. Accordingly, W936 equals -0.17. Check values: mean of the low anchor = 30.1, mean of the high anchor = 45.5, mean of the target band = 44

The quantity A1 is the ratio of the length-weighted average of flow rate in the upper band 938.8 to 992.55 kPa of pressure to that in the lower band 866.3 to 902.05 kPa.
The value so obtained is 1.3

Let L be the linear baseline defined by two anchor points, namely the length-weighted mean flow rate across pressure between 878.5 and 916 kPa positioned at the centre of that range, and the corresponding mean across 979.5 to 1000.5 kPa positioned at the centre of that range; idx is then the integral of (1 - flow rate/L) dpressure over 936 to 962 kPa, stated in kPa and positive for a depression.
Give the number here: -4.54 kPa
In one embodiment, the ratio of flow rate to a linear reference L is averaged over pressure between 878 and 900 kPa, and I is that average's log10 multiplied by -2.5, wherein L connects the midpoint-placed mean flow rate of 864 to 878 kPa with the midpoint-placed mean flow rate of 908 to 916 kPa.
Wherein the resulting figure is 0.19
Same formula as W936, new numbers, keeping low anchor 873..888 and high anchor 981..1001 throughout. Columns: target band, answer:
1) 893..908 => 0.281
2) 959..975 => -0.104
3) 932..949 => -0.074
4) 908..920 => 0.025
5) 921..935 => -0.056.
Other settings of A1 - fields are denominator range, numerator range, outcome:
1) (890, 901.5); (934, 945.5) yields 1.51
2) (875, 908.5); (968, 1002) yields 1.32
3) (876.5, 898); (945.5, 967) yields 1.41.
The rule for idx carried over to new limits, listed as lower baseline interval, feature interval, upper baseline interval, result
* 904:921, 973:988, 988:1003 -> -0.2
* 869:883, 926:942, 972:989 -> -0.3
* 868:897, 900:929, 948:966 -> 1.9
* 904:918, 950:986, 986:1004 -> -3.6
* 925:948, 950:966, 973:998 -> -1.3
